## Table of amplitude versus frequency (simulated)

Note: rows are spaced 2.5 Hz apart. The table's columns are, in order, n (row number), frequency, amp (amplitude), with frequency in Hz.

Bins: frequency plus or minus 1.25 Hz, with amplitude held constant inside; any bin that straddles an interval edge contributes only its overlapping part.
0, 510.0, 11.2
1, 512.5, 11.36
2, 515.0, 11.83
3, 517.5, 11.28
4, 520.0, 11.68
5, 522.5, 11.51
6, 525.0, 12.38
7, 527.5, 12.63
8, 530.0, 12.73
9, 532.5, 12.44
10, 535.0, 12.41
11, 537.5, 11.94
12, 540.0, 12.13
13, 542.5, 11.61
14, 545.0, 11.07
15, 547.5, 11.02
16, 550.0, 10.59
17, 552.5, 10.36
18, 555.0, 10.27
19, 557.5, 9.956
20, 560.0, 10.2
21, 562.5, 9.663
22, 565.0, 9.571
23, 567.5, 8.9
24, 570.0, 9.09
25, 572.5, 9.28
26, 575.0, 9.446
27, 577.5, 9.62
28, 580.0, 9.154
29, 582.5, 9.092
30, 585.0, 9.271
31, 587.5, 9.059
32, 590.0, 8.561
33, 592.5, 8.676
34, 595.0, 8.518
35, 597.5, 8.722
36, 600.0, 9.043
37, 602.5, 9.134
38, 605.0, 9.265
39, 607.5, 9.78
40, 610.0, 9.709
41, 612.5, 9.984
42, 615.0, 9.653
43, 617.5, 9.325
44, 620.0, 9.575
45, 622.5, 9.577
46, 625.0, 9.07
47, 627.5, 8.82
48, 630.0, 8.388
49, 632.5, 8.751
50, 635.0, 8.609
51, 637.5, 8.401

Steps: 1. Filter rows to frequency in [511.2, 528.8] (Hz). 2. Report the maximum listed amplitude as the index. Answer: 12.63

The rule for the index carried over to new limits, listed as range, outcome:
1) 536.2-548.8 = 12.13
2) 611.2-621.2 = 9.984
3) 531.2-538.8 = 12.44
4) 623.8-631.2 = 9.07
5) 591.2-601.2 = 9.043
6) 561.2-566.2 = 9.663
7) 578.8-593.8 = 9.271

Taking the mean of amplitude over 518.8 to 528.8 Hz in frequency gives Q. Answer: 12.1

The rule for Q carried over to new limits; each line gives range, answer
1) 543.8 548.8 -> 11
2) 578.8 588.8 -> 9.14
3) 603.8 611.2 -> 9.59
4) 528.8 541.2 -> 12.3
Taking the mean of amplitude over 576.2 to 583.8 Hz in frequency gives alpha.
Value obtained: 9.29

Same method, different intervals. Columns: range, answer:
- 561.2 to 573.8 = 9.3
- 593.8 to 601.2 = 8.76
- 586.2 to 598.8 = 8.71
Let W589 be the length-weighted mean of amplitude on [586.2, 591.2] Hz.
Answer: 8.82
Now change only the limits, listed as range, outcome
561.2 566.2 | 9.62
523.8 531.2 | 12.6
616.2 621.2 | 9.45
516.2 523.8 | 11.5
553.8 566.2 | 9.93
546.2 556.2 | 10.6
